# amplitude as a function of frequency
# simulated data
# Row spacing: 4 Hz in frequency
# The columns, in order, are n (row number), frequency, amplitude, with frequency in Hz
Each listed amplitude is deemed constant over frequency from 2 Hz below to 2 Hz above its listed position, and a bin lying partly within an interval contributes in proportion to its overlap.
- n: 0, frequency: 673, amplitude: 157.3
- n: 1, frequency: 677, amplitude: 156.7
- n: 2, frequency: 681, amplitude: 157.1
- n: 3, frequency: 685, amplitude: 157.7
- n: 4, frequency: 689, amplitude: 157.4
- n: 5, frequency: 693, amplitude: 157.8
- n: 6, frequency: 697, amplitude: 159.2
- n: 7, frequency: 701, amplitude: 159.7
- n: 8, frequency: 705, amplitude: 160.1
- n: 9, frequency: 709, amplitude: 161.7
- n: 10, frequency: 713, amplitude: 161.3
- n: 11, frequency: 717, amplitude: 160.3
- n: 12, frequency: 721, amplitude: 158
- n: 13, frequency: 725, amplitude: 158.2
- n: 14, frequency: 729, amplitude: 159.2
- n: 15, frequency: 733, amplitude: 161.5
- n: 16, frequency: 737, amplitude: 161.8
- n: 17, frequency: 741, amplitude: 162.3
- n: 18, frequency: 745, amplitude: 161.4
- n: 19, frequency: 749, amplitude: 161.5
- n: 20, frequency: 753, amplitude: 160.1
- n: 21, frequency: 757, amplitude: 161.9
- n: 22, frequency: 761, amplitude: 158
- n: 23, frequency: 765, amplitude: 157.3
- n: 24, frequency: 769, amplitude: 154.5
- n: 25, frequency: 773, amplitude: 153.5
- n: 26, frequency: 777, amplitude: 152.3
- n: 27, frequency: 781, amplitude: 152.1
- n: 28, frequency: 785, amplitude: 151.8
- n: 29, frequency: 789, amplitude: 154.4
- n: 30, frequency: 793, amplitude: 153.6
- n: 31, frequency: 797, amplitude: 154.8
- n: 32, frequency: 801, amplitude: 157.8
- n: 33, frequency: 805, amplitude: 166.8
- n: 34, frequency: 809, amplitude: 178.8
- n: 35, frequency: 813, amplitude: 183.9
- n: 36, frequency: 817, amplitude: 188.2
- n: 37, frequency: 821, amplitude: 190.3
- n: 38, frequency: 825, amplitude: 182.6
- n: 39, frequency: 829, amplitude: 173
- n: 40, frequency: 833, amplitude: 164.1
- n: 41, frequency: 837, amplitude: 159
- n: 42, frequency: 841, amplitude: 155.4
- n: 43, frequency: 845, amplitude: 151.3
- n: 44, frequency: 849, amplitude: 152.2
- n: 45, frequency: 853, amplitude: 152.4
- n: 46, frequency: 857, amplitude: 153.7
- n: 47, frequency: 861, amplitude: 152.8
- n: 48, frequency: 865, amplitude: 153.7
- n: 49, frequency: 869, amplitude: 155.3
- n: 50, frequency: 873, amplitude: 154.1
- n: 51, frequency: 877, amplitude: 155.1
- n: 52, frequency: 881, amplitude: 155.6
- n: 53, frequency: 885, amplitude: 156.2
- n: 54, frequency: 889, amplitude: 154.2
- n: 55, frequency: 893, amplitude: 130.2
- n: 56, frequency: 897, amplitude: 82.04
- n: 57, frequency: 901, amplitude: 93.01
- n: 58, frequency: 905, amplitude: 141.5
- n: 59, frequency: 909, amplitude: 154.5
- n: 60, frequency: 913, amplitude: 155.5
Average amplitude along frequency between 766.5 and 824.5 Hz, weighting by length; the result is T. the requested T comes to 164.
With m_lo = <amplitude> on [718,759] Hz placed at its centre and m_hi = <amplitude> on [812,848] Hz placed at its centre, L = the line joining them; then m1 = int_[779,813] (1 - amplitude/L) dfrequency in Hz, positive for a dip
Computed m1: 1.43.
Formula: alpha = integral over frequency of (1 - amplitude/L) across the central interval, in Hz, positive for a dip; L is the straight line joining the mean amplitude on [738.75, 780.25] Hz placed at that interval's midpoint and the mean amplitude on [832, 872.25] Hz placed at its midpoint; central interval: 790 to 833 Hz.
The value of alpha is -4.4 Hz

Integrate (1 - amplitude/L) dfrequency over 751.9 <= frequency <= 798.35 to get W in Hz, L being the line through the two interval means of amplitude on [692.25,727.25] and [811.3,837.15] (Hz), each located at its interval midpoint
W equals 4.1 Hz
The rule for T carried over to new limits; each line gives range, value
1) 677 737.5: 159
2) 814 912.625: 153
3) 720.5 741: 160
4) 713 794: 158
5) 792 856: 167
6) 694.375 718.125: 160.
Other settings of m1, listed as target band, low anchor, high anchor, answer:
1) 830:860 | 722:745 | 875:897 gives -1.5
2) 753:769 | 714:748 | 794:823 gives 0.7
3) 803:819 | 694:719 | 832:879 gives -2.4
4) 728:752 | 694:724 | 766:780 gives -0.7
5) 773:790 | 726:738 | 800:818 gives 1.7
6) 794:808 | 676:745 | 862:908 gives -1.1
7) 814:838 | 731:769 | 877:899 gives -4.8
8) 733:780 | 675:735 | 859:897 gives -0.8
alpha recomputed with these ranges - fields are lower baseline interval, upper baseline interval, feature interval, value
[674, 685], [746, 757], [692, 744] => -0.31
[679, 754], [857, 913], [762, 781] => -0.03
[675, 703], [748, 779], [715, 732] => -0.16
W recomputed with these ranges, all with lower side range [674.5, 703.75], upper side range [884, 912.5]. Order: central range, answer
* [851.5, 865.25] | -1.7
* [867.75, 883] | -2.4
